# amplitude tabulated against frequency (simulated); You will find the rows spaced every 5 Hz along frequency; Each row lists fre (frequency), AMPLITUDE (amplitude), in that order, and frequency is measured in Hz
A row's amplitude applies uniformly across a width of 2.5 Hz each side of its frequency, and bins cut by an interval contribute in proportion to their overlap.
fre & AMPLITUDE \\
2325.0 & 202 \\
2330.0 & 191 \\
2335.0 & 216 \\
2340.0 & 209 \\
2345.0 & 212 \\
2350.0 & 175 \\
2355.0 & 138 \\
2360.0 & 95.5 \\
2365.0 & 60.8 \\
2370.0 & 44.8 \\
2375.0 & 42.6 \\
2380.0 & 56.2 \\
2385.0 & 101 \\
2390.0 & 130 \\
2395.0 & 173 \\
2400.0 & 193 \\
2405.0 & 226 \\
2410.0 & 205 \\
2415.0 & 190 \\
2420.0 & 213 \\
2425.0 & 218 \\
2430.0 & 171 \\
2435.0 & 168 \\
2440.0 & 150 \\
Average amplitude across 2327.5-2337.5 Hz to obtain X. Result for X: 204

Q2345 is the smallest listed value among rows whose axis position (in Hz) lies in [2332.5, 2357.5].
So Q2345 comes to 138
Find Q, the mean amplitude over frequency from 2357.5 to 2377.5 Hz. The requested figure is 60.9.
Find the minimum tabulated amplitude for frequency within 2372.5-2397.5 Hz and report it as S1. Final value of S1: 42.6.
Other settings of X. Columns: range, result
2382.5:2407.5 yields 165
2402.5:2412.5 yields 216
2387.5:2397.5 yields 152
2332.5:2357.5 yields 190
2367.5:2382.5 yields 47.9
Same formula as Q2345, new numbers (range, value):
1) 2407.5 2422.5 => 190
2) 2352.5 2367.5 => 60.8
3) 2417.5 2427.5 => 213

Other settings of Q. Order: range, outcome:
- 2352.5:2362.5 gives 117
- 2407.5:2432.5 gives 199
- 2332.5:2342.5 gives 212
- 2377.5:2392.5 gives 95.7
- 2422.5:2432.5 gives 194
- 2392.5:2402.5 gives 183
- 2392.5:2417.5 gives 197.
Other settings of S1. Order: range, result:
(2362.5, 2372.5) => 44.8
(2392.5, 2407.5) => 173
